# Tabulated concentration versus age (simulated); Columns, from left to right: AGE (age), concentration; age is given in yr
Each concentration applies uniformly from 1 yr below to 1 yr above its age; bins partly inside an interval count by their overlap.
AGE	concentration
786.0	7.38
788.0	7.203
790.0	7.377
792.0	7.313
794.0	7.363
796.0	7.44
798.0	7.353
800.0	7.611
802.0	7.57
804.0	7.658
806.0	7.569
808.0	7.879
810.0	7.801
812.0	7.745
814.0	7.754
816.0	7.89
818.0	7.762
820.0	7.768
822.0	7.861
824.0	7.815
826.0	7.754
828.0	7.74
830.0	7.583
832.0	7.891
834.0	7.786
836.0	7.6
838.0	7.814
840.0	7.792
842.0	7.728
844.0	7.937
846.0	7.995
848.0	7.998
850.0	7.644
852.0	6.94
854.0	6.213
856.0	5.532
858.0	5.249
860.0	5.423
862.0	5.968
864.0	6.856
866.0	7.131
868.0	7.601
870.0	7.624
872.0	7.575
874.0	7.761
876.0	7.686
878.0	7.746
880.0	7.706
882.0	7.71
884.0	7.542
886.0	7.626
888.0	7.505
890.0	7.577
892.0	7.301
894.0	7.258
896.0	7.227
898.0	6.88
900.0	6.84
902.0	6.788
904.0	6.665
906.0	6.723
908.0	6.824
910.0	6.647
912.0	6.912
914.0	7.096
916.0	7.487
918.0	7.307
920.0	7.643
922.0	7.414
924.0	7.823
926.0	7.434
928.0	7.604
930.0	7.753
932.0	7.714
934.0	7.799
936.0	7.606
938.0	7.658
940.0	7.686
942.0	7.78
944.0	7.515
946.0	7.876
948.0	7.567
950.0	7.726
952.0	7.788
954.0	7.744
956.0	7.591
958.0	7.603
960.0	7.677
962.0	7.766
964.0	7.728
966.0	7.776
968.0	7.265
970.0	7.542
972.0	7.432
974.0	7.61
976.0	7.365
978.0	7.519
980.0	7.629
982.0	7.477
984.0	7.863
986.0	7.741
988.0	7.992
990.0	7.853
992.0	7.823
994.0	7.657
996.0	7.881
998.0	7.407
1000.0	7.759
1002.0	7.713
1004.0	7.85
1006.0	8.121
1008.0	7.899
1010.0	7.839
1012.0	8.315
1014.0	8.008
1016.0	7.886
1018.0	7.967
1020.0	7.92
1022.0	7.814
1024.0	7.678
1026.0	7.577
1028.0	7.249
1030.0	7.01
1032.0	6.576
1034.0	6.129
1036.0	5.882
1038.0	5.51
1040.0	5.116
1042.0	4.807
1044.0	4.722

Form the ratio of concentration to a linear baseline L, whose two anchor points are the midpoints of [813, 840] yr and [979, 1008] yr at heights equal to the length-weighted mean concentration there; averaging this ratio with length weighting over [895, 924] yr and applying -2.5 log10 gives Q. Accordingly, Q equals 0.10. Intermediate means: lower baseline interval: 7.77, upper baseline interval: 7.77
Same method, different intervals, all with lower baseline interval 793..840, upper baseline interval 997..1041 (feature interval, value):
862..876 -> 0.038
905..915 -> 0.104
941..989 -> -0.032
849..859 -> 0.205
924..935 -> -0.026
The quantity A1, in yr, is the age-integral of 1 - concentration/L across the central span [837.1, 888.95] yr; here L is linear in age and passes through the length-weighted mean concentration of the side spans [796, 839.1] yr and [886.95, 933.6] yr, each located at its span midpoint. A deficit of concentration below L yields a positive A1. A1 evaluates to 1.7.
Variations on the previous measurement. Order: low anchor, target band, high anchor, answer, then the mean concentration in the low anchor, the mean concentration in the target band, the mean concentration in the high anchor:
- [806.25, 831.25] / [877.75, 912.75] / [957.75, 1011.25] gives 2.5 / 7.77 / 7.18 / 7.7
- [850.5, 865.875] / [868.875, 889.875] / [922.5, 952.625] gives -3.5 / 6.14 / 7.64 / 7.68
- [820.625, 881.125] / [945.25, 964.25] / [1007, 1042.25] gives -1.3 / 7.34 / 7.7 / 7.11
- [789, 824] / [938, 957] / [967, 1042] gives -0.5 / 7.64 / 7.69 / 7.42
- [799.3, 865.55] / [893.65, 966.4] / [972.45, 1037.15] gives 0.7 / 7.39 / 7.43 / 7.59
